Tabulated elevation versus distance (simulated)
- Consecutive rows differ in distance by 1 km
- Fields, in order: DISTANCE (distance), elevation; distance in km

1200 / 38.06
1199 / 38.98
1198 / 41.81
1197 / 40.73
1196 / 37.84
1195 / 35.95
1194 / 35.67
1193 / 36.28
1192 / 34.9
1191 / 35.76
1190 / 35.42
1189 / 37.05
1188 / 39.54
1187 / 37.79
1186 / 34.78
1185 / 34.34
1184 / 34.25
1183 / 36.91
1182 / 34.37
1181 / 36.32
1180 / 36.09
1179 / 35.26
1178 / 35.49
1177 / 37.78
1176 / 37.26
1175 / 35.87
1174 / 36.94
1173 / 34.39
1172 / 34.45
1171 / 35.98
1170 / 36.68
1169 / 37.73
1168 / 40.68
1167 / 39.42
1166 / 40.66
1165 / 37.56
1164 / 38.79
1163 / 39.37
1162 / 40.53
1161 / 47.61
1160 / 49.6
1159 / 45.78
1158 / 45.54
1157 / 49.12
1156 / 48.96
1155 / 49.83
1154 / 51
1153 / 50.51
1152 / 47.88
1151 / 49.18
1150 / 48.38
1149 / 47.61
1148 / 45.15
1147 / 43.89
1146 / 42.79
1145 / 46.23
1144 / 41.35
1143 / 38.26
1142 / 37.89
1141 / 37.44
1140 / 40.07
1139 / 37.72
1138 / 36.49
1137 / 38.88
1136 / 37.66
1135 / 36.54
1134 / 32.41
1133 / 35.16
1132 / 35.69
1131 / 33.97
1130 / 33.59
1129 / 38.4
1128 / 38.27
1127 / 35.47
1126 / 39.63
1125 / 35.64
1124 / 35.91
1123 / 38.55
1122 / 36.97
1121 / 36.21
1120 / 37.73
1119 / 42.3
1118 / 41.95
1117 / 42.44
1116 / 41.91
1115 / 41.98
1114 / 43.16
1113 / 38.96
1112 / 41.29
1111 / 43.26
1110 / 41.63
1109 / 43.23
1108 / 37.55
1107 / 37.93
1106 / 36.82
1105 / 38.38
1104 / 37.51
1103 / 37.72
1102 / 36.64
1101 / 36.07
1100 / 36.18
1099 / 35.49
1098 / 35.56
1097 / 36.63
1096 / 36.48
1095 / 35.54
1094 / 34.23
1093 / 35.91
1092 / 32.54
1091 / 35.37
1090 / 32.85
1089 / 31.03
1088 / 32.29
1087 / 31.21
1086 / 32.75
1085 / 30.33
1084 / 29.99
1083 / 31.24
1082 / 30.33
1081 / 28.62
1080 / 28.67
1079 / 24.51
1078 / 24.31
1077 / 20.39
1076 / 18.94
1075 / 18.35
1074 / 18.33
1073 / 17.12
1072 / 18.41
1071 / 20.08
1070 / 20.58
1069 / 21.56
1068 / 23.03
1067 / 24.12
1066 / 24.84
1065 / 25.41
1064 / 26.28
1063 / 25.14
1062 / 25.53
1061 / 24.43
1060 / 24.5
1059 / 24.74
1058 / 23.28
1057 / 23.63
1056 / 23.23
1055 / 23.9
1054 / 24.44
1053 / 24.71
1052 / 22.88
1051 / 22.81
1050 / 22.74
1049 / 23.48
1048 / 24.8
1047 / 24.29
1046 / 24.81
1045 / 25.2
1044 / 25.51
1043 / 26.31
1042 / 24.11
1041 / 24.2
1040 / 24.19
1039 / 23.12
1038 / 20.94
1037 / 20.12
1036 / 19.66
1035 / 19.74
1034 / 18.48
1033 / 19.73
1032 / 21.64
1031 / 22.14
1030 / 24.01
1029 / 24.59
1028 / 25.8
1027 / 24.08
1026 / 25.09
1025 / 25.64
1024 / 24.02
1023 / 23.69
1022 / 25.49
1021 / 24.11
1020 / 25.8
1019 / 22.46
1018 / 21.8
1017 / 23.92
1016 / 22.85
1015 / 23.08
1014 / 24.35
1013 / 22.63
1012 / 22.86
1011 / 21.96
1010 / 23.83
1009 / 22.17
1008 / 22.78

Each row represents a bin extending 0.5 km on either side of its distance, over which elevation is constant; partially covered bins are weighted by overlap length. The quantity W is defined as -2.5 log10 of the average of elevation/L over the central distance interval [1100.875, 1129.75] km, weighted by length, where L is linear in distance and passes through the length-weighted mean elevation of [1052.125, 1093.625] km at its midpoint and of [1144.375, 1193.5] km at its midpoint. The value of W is -0.21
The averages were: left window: 25.8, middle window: 39.1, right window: 40.6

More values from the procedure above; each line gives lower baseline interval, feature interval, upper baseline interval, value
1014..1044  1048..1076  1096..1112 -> 0.280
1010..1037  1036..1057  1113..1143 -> 0.113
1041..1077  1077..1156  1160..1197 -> -0.249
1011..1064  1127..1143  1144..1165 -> 0.155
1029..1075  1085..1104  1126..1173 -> -0.125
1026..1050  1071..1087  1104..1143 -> 0.225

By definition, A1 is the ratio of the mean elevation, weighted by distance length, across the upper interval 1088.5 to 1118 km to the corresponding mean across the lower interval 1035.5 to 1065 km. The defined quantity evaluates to 1.6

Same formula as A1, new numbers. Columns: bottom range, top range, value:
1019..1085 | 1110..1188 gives 1.69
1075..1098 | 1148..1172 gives 1.45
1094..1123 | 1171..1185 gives 0.92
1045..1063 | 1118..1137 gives 1.53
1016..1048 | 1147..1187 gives 1.75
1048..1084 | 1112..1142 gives 1.61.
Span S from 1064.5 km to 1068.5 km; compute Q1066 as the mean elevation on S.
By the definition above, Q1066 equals 24.4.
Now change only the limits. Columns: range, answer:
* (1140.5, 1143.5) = 37.9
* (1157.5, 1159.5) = 45.7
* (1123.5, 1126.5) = 37.1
